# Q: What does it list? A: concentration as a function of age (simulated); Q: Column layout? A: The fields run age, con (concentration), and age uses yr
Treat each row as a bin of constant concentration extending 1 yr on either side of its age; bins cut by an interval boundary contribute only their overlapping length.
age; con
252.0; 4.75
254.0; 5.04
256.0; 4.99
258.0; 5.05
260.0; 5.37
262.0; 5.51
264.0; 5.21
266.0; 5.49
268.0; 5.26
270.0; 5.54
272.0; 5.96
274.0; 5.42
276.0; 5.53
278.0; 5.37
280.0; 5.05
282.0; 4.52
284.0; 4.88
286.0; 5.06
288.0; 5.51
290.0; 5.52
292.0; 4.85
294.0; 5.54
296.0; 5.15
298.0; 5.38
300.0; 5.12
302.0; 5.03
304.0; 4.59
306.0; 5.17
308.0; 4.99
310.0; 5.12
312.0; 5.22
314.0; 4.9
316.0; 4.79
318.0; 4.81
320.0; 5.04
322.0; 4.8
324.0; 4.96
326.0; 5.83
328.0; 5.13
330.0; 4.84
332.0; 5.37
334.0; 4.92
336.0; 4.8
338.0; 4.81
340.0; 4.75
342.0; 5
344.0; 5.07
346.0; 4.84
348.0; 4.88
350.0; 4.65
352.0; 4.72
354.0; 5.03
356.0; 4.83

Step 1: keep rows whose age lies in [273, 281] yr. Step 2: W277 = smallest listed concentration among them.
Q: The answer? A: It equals 5.05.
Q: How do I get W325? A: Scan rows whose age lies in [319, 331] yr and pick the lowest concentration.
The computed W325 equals 4.8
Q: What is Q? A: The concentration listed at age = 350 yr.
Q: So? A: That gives 4.65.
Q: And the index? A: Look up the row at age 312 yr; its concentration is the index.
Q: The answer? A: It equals 5.22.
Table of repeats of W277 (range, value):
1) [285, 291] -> 5.06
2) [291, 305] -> 4.59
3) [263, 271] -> 5.21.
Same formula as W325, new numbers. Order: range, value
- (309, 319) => 4.79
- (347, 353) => 4.65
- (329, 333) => 4.84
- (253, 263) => 4.99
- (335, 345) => 4.75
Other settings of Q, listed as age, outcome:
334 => 4.92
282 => 4.52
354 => 5.03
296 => 5.15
